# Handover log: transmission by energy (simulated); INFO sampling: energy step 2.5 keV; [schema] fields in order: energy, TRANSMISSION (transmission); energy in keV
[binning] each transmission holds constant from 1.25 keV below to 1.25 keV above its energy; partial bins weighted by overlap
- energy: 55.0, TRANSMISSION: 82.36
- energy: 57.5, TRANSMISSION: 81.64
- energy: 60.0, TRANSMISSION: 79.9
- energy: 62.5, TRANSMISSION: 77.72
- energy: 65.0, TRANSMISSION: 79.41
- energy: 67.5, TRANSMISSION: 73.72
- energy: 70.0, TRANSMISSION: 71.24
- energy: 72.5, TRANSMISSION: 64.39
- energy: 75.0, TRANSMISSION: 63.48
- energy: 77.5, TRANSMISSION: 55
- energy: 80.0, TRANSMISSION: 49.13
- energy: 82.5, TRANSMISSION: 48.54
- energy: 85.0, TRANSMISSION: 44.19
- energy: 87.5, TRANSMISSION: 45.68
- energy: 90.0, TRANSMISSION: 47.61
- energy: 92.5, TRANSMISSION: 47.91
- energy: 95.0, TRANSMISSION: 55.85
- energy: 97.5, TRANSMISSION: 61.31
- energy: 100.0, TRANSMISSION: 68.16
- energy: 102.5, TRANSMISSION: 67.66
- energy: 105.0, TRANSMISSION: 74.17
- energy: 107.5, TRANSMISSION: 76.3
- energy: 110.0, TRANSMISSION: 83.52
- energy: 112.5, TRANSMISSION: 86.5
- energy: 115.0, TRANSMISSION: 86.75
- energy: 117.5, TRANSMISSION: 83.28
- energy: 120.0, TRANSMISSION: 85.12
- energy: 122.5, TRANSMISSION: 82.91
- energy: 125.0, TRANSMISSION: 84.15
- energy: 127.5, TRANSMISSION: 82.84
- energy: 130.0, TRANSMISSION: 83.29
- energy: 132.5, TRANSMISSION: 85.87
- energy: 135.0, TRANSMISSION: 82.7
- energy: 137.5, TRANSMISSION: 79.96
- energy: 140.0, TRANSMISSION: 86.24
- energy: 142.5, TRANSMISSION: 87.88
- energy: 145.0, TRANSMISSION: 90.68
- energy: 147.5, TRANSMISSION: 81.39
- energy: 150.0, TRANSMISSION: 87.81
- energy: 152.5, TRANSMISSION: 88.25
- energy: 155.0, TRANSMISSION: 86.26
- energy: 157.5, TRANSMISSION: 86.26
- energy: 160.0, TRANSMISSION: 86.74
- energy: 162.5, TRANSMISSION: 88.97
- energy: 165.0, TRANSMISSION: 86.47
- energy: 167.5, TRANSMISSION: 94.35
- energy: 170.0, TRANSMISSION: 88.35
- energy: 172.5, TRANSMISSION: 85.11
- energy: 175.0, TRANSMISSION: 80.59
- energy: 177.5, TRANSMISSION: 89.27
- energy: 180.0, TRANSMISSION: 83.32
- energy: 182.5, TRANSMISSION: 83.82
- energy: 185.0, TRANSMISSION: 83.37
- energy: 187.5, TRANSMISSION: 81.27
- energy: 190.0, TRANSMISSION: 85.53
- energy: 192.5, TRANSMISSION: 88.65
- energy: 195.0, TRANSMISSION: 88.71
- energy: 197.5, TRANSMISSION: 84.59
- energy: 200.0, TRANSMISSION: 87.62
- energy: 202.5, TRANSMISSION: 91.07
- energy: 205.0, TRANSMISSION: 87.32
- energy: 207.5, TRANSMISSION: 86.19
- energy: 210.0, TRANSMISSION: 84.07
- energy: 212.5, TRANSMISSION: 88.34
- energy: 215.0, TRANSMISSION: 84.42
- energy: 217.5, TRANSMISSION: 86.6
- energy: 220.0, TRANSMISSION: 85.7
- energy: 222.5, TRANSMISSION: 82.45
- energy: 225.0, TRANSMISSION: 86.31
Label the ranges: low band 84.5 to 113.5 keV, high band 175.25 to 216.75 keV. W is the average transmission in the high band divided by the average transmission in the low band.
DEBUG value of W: 1.4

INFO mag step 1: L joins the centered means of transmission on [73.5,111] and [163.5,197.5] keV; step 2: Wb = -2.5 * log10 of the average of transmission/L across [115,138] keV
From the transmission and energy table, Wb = -0.201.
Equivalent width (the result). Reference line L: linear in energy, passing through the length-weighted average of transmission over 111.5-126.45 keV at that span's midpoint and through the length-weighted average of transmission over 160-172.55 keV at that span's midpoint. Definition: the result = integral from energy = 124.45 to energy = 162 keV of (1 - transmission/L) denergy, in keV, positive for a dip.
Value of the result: 0.59 keV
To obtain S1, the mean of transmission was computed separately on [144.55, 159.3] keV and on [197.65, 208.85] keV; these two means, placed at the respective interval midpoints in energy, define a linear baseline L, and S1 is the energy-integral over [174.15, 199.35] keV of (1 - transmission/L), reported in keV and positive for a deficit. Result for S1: 0.7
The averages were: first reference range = 86.6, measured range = 85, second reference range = 87.7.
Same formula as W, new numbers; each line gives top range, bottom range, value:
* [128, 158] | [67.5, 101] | 1.52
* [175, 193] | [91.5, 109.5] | 1.29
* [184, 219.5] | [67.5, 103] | 1.52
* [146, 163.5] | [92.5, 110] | 1.29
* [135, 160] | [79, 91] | 1.83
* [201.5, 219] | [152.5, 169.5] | 0.98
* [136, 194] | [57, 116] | 1.31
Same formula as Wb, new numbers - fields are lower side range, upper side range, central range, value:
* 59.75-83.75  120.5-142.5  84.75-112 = 0.187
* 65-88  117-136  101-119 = -0.056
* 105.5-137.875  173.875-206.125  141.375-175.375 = -0.034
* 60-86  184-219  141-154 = -0.138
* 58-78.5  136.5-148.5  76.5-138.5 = 0.136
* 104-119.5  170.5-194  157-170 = -0.059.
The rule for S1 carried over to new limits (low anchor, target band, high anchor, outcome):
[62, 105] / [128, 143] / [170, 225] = -2.6 keV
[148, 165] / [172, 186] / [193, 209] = 0.5 keV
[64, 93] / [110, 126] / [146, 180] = -3.0 keV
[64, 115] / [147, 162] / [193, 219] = -1.9 keV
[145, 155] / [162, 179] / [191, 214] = -0.1 keV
